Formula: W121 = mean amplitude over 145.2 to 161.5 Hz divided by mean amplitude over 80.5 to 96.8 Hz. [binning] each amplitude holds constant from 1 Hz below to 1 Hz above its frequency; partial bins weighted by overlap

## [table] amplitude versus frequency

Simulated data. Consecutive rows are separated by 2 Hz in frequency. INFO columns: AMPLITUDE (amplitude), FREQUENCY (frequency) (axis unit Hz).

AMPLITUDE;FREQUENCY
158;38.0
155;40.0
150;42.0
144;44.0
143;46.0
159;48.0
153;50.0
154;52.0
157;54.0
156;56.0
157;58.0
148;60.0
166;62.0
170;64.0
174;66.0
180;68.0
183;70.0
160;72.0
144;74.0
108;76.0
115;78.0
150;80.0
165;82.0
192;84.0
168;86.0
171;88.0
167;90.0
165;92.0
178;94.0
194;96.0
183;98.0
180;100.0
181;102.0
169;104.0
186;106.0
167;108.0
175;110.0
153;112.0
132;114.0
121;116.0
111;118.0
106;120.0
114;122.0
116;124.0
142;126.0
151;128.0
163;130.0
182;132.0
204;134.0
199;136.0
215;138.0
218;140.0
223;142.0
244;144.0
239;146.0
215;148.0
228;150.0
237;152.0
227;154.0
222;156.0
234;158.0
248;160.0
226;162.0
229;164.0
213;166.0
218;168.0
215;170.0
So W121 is 1.33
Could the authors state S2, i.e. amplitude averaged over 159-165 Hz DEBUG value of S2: 234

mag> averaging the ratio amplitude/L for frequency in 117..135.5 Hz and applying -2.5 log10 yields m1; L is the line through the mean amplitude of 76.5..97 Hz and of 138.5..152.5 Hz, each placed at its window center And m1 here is 0.40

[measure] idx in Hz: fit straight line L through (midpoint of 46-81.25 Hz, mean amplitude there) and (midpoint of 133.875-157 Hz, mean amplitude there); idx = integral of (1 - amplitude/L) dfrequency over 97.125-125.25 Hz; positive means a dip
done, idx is 6.4 Hz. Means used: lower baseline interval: 155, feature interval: 149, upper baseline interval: 223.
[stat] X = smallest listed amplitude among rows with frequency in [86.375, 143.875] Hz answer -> 106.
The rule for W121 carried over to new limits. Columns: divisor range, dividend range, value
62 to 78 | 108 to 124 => 0.84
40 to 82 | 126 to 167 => 1.39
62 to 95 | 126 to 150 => 1.25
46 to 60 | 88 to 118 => 1.08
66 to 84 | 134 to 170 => 1.46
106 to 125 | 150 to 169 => 1.68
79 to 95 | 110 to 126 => 0.75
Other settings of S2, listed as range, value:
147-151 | 222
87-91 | 169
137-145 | 225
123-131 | 143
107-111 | 171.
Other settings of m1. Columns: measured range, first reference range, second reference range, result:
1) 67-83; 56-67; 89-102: 0.12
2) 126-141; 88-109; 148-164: 0.13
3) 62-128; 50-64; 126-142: 0.10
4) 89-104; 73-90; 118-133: -0.20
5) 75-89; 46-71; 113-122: -0.07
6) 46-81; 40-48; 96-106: 0.03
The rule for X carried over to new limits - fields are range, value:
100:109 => 167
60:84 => 108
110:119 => 111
